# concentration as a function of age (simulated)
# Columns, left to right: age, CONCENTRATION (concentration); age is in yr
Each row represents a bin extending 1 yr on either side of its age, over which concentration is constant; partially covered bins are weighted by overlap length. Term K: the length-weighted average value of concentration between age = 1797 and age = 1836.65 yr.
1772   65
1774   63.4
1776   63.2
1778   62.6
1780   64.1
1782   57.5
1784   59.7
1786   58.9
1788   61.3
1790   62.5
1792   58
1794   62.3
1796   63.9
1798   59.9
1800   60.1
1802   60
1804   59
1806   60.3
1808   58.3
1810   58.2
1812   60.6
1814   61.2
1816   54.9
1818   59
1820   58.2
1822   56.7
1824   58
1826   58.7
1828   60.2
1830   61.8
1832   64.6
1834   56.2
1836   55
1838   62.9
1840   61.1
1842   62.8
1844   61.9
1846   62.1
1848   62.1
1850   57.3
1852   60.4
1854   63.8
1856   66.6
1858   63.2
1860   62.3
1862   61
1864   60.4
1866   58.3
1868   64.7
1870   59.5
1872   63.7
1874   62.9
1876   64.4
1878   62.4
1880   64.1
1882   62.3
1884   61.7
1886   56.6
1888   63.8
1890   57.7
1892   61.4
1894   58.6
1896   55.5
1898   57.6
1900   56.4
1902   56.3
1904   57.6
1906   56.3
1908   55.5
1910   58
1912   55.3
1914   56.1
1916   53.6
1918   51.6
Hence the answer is 59.1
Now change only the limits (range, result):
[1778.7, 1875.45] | 60.6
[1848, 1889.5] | 61.9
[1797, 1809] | 59.6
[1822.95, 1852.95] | 60.3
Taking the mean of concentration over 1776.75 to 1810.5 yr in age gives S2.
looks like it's 60.4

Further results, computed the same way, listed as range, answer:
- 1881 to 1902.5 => 59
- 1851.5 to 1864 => 62.8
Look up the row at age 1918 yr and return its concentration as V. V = 51.6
